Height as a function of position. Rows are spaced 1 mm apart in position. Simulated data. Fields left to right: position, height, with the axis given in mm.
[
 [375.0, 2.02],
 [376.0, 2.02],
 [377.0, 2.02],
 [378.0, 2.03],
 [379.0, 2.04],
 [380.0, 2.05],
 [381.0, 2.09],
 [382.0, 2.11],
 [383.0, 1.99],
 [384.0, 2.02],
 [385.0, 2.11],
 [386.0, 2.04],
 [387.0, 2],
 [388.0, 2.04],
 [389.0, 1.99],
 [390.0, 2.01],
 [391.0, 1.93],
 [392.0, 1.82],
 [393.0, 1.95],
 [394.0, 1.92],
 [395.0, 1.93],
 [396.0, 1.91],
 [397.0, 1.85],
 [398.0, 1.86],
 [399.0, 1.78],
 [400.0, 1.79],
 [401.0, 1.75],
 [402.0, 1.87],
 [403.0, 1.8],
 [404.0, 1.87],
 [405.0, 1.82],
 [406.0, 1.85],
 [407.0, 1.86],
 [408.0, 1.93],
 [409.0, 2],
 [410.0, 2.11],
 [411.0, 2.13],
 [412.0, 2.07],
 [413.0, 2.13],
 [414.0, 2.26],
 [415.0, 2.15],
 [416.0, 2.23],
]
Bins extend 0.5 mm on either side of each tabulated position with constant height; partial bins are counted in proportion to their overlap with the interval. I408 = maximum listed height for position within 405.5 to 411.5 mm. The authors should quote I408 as 2.13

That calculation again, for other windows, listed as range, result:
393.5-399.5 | 1.93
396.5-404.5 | 1.87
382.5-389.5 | 2.11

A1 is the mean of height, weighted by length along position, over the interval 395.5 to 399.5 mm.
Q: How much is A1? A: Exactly 1.85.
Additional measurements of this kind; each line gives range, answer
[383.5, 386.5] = 2.06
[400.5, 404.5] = 1.82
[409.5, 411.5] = 2.12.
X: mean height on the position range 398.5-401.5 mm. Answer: 1.77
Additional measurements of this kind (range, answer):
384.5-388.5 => 2.05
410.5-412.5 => 2.1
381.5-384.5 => 2.04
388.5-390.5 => 2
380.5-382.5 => 2.1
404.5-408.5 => 1.86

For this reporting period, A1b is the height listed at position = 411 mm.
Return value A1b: 2.13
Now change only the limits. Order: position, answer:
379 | 2.04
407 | 1.86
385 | 2.11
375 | 2.02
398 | 1.86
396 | 1.91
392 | 1.82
